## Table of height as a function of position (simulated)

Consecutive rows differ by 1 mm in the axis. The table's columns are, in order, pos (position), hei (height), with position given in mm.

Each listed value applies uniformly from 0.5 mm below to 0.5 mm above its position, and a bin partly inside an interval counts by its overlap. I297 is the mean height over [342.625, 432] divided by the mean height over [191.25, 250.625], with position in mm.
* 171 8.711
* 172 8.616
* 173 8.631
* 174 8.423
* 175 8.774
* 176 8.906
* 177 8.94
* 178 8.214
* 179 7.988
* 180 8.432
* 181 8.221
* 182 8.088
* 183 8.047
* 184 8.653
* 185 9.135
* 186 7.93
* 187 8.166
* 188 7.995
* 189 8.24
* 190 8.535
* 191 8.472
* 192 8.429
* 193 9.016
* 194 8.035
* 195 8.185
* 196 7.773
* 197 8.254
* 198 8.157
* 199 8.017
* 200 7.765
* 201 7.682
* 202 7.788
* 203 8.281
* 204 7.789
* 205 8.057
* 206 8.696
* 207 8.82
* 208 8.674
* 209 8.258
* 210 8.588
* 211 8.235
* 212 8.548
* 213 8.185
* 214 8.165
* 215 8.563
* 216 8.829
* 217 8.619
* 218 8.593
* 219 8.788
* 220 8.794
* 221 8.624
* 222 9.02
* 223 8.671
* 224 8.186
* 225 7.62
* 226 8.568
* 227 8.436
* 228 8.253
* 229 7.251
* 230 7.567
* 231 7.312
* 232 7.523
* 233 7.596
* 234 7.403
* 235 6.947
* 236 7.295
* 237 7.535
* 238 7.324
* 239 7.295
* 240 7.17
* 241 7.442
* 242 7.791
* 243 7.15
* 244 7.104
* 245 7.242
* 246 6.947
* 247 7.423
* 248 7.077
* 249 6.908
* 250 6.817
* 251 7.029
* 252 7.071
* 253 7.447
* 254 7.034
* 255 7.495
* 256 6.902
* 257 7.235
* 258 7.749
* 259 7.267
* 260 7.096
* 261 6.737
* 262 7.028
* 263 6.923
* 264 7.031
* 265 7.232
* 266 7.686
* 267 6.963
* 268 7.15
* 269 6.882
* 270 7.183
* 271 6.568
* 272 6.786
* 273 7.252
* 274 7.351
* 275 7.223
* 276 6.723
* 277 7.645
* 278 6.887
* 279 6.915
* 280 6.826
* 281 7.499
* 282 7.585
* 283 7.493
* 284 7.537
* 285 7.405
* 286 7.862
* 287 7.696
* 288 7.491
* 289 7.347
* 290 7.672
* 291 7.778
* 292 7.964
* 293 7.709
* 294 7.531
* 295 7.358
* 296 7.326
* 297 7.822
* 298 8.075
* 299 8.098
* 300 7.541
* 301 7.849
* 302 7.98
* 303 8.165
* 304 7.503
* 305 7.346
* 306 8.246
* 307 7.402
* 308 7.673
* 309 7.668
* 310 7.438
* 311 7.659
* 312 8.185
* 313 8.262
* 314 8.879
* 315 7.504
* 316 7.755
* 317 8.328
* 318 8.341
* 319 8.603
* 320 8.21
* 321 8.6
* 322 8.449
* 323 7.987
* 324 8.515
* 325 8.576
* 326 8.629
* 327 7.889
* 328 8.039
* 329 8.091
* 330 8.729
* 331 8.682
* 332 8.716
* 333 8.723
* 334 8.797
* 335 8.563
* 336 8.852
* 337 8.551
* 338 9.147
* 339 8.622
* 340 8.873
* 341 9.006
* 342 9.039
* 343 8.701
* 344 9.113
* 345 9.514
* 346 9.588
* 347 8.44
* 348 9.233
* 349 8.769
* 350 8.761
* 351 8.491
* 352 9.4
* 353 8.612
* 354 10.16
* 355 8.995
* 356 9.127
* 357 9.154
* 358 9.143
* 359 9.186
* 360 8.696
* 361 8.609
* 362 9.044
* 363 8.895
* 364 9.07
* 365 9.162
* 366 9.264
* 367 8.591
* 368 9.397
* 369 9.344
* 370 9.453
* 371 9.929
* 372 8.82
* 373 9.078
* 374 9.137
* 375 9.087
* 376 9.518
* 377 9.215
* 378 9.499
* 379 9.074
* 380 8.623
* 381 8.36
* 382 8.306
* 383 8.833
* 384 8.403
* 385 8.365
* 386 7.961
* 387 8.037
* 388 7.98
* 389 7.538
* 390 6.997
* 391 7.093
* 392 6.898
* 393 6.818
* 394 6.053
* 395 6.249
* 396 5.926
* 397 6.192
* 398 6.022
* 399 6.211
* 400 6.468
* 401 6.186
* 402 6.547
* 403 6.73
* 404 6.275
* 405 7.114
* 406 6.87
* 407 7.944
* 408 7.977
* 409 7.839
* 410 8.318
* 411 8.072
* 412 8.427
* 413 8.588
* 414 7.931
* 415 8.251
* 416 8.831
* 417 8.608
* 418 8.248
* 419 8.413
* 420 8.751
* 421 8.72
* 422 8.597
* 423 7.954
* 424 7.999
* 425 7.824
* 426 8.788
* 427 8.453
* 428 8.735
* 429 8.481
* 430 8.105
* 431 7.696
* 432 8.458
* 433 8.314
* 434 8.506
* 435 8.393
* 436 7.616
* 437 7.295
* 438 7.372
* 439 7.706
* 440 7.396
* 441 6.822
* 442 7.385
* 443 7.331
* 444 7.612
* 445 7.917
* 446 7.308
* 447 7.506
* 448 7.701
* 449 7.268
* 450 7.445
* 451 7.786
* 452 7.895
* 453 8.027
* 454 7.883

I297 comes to 1.04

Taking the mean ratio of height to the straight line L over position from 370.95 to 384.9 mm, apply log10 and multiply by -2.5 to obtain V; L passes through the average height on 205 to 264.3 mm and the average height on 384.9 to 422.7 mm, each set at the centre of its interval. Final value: -0.19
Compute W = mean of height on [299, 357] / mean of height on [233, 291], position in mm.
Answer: 1.17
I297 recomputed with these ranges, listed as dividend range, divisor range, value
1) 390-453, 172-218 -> 0.91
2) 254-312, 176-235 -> 0.90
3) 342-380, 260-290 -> 1.26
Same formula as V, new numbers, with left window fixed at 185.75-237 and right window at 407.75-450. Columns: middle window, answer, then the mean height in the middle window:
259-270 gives 0.150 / 7.09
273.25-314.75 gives 0.069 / 7.62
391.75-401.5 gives 0.269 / 6.29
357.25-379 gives -0.136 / 9.15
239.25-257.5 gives 0.137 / 7.18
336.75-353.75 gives -0.111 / 8.96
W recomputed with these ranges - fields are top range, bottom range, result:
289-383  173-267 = 1.08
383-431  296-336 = 0.94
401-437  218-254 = 1.05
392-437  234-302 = 1.05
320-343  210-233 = 1.04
